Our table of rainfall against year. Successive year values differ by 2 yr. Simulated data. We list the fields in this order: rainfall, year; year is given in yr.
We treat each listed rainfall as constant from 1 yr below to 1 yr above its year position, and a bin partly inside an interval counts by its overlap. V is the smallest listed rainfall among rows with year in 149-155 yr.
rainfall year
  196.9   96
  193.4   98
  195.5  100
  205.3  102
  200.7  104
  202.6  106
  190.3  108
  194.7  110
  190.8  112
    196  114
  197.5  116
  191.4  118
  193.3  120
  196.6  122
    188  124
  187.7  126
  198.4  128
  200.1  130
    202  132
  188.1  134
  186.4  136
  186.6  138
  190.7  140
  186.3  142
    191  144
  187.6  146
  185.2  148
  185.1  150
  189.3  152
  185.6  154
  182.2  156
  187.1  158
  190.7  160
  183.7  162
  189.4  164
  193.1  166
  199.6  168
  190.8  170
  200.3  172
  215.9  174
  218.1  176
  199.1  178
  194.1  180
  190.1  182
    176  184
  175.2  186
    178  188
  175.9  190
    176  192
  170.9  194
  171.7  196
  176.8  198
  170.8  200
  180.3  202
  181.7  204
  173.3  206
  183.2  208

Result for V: 185.1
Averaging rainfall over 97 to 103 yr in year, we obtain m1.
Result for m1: 198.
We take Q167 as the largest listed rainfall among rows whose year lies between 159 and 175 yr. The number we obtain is 215.9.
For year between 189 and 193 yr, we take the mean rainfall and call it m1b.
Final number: 176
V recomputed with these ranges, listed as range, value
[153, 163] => 182.2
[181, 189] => 175.2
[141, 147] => 186.3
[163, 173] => 189.4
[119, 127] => 187.7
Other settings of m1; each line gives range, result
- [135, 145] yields 188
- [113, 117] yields 197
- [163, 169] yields 194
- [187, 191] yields 177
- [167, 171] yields 195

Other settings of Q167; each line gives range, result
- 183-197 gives 178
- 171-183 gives 218.1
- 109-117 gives 197.5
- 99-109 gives 205.3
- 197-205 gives 181.7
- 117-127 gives 196.6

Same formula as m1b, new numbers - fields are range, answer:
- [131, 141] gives 191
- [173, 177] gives 217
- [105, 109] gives 196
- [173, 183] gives 203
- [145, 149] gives 186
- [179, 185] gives 187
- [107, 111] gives 192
